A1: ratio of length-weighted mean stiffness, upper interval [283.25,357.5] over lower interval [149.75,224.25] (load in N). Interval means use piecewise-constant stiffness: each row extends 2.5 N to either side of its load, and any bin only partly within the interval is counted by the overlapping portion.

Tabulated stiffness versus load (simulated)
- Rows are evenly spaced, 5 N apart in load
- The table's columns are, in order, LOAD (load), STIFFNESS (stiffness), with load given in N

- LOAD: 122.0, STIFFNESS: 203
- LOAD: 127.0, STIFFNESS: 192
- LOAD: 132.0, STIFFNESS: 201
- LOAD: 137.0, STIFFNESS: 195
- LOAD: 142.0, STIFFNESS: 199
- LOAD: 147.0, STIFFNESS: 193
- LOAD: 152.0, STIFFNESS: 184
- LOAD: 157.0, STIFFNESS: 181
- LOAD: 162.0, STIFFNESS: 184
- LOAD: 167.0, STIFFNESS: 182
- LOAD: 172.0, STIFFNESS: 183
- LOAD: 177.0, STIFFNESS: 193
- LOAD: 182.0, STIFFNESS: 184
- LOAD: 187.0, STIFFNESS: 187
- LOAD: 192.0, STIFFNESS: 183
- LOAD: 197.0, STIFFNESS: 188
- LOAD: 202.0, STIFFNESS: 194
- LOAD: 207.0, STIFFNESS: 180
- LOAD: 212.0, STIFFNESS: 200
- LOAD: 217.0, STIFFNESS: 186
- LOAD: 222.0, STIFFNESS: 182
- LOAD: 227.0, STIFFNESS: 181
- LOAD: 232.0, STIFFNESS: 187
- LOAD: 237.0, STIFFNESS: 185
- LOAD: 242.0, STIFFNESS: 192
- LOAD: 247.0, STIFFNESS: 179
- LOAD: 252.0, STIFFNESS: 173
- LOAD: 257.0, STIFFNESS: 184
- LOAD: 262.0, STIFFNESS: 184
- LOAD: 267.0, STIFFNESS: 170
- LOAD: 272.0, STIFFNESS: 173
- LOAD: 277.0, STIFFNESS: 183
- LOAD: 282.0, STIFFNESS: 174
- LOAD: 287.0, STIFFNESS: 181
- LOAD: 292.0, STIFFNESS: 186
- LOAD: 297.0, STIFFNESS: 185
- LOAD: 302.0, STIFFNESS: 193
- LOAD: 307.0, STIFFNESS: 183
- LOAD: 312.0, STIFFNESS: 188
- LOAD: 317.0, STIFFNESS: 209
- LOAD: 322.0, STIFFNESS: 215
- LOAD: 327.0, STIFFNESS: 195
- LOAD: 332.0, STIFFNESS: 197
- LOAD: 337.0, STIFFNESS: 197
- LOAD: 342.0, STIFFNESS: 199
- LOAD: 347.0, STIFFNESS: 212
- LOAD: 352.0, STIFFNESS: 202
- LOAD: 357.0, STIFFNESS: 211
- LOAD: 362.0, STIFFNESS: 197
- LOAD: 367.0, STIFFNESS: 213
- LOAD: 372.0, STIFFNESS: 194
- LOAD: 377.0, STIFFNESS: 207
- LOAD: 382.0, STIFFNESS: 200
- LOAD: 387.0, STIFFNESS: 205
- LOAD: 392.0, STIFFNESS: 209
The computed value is 1.05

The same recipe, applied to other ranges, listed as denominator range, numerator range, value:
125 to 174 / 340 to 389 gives 1.08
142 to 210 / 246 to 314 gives 0.97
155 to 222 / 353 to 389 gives 1.09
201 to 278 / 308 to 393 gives 1.11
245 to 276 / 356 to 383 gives 1.15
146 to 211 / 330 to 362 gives 1.09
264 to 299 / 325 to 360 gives 1.13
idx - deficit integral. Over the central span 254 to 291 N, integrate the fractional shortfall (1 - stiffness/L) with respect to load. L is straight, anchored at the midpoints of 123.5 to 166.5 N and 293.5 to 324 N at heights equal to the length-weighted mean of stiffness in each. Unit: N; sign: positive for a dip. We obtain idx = 2.9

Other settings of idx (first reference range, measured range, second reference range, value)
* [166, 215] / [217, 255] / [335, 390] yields 1.7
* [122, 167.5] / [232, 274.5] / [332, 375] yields 3.6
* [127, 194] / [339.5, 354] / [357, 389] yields -0.2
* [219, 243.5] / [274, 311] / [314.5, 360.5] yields 2.3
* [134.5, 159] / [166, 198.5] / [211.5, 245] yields 0.5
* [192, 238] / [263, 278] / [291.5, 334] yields 1.3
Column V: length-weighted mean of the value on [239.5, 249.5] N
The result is 186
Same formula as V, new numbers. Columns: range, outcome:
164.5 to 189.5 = 186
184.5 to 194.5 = 185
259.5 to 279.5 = 178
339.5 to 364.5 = 204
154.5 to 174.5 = 182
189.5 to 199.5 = 186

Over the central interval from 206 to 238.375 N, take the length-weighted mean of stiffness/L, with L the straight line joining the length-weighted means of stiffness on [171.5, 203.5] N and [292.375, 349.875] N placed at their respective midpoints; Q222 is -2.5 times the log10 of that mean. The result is 0.022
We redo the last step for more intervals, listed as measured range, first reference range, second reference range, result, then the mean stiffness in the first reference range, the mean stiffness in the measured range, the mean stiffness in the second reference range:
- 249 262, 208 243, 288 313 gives 0.043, 187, 180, 187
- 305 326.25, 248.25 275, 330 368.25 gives -0.030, 177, 199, 203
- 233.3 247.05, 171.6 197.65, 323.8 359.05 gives 0.031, 186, 187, 202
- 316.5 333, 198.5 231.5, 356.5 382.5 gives -0.029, 187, 204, 203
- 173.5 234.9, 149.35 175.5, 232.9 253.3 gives -0.022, 183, 187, 183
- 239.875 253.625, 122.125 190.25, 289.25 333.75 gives 0.063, 189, 182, 194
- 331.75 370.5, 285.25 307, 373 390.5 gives -0.035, 186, 204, 203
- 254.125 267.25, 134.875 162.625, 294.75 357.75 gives 0.084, 190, 181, 199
